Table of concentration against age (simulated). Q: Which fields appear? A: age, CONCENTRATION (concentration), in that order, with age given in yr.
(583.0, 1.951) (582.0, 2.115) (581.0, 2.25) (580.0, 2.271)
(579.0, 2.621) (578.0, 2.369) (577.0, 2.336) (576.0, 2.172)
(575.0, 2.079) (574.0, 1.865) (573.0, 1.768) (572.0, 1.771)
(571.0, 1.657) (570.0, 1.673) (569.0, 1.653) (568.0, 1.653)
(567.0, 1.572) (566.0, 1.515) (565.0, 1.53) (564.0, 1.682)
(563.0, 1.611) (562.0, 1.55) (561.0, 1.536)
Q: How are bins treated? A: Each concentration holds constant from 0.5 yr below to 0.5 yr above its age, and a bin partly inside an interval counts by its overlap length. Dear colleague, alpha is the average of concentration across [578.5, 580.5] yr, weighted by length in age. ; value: 2.45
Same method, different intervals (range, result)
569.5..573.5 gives 1.72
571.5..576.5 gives 1.93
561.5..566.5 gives 1.58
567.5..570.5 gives 1.66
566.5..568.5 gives 1.61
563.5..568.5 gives 1.59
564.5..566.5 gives 1.52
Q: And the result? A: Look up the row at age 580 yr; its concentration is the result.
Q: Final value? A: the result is 2.271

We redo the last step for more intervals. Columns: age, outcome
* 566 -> 1.515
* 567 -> 1.572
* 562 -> 1.55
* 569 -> 1.653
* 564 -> 1.682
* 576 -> 2.172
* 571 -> 1.657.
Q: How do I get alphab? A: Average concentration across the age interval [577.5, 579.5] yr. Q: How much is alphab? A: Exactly 2.5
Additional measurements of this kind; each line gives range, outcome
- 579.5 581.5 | 2.26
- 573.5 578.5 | 2.16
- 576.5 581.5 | 2.37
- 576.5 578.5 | 2.35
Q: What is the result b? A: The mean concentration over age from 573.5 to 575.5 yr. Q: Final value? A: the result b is 1.97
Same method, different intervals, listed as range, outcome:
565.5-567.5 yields 1.54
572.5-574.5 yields 1.82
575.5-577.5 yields 2.25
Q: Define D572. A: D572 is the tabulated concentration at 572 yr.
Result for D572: 1.771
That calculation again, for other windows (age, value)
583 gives 1.951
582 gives 2.115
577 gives 2.336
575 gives 2.079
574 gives 1.865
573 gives 1.768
